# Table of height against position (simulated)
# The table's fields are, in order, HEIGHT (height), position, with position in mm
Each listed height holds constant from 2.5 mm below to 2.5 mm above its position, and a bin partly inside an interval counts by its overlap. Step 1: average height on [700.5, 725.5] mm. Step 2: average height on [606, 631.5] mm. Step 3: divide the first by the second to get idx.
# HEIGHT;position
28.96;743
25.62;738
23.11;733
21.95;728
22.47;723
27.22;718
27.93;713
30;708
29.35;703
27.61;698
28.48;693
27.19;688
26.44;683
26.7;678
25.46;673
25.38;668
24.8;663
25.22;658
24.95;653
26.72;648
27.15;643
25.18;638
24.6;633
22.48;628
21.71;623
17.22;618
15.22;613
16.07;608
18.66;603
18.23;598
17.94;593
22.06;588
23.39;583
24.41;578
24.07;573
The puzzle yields 1.5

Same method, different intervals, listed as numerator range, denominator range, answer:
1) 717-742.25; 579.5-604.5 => 1.19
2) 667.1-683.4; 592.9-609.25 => 1.46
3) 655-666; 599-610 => 1.43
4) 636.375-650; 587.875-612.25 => 1.47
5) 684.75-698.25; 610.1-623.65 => 1.58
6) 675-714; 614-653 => 1.20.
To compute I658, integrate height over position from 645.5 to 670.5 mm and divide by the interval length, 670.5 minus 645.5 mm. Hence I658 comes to 25.4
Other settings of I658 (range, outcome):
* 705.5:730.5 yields 25.9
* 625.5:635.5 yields 23.5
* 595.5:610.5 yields 17.7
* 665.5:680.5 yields 25.8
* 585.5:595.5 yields 20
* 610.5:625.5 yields 18.1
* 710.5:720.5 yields 27.6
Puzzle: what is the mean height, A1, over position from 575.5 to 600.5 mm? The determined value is 21.2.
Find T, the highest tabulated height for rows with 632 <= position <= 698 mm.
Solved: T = 28.48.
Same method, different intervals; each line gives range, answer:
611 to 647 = 27.15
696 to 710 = 30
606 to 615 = 16.07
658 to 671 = 25.38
